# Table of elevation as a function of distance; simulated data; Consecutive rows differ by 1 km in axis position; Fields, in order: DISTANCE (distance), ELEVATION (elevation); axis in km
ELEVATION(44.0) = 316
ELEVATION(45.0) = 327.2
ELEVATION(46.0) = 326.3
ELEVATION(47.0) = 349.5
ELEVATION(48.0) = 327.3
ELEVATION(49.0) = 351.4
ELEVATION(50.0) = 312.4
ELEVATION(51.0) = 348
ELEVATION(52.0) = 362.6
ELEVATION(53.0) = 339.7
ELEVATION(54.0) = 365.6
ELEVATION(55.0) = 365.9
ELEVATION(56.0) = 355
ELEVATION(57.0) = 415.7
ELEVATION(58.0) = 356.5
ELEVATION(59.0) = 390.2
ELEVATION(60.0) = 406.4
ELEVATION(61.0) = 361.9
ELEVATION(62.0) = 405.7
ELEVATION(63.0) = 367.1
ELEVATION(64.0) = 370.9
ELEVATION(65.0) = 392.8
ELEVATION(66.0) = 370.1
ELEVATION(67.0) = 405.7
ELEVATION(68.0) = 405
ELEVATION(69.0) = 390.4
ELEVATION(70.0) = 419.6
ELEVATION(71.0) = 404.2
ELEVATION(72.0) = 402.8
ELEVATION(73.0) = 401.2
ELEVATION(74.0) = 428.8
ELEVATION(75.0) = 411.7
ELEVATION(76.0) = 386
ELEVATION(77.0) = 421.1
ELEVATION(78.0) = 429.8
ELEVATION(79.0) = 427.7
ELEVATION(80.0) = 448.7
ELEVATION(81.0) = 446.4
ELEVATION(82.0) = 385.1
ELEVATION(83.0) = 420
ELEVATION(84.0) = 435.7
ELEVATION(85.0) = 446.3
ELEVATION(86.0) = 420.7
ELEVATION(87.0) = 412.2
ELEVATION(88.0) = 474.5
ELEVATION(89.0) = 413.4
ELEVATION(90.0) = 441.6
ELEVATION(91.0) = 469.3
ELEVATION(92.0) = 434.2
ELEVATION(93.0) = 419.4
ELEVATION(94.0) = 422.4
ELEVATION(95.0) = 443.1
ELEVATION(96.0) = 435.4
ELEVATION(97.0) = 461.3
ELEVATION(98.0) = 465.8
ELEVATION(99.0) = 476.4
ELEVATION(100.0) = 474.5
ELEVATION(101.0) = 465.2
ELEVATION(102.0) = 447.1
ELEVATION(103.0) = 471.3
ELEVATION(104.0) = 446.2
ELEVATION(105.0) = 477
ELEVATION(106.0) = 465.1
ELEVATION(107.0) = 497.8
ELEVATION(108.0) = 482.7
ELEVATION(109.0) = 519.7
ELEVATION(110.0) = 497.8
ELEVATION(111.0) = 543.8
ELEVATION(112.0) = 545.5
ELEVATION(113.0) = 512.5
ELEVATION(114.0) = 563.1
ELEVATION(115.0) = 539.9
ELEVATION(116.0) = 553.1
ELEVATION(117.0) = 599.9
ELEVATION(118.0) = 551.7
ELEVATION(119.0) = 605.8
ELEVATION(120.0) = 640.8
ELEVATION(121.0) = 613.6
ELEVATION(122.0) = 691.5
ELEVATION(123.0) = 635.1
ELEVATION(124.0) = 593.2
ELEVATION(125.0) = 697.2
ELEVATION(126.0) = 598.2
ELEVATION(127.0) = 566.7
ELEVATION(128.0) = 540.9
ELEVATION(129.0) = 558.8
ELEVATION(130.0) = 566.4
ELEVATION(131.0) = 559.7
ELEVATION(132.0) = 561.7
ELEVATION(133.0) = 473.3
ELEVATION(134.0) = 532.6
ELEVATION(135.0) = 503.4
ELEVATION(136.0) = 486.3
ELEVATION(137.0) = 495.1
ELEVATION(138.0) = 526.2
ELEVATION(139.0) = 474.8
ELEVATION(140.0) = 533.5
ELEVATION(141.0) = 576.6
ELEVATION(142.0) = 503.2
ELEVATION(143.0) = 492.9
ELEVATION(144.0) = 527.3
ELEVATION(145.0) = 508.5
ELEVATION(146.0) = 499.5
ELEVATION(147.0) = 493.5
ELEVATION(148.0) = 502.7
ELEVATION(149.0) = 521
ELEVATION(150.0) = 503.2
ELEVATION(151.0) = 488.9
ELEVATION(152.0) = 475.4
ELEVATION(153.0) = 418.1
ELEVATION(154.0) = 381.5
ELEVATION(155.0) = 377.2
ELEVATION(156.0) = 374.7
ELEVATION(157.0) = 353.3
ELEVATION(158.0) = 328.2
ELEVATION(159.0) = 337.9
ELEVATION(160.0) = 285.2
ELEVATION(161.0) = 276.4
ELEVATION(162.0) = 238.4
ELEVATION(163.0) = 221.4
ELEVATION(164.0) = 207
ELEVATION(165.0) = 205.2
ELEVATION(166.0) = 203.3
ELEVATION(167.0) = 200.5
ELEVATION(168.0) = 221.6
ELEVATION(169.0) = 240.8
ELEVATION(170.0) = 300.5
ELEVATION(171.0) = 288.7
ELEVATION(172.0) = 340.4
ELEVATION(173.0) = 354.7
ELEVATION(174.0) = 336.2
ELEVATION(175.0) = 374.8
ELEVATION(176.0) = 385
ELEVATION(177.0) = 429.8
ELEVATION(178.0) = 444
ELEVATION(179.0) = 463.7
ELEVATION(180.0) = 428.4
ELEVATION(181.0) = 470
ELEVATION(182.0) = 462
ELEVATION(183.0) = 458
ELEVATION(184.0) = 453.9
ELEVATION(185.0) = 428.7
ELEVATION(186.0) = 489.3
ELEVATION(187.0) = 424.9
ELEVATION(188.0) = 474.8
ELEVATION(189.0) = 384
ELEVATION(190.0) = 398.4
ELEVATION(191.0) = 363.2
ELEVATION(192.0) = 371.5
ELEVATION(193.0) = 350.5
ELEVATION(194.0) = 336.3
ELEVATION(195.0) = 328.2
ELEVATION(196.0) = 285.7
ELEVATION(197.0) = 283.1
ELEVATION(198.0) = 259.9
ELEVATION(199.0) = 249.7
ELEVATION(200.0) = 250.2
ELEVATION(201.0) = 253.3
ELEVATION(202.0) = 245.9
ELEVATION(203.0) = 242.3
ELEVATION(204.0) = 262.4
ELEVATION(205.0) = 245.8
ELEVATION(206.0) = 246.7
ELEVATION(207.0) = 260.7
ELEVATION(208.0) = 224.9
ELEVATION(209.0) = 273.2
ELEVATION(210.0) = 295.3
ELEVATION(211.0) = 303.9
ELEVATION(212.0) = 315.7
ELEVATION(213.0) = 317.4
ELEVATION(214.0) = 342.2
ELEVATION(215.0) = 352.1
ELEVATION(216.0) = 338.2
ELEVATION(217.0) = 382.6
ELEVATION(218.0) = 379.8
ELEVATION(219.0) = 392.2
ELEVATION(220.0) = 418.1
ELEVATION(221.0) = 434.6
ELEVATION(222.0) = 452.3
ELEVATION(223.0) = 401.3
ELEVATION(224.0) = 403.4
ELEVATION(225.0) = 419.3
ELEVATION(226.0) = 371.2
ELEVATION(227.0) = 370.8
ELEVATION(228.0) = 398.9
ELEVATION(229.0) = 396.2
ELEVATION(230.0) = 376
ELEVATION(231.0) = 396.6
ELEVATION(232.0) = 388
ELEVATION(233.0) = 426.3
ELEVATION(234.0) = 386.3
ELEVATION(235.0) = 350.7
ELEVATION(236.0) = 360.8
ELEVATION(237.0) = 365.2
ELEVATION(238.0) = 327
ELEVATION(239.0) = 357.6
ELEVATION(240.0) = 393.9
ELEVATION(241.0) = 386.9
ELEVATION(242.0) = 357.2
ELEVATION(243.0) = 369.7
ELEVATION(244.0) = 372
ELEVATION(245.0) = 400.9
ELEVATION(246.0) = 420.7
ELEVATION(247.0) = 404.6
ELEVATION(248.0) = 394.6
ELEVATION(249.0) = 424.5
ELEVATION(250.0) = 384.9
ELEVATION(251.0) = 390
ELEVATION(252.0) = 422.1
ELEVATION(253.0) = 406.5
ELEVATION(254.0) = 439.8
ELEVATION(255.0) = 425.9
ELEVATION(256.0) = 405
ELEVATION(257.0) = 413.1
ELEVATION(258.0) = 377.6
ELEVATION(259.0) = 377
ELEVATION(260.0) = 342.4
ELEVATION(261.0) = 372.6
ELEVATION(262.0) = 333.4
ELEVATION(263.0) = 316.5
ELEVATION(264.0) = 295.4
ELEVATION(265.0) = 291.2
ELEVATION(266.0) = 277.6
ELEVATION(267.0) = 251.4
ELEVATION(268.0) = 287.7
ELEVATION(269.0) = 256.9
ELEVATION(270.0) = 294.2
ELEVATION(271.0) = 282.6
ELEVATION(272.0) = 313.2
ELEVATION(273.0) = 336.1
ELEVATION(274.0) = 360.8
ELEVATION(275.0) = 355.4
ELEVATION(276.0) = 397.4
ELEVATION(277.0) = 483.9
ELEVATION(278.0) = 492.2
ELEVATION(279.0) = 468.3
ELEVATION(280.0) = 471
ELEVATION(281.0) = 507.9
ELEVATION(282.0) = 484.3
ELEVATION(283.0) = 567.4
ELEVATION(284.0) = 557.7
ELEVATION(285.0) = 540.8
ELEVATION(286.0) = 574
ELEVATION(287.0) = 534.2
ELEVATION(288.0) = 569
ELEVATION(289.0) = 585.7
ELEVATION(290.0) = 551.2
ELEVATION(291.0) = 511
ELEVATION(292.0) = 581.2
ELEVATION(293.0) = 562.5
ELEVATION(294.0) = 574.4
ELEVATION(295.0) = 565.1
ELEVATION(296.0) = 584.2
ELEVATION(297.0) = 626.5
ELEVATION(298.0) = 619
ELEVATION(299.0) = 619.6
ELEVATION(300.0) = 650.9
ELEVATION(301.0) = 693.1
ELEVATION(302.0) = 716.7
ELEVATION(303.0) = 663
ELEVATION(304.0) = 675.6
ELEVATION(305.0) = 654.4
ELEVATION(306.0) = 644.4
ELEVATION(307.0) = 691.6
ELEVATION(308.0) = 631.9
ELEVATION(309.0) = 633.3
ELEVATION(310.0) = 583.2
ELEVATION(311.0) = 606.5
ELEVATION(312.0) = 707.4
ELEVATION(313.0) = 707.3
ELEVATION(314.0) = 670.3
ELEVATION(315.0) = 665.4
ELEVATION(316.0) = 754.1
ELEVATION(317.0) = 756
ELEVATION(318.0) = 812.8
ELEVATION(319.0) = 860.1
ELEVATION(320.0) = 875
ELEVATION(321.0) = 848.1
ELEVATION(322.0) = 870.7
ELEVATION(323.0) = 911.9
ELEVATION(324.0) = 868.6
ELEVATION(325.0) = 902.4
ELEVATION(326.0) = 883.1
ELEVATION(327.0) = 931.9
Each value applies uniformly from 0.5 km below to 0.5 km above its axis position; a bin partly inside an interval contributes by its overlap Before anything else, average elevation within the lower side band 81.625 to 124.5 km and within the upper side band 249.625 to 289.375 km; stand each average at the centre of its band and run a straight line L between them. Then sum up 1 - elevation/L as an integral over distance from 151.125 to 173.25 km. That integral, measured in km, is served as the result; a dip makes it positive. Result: 7.6 km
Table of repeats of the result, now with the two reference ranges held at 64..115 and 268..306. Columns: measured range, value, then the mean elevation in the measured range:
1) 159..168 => 4.5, 235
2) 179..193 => 1.5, 430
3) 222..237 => 3.2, 390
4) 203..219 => 6.1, 304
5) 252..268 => 4.8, 355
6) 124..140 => -2.9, 544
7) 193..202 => 3.8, 283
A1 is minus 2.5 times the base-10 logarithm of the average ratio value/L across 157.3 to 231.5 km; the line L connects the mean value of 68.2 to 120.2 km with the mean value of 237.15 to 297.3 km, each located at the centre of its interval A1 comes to 0.279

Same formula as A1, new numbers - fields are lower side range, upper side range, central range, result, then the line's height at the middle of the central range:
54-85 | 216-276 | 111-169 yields -0.210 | 389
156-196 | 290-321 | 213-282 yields 0.341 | 523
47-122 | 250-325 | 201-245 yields 0.404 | 508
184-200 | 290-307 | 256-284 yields 0.424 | 552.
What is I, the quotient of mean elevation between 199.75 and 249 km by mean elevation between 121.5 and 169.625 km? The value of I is 0.79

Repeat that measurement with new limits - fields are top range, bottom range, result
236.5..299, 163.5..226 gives 1.25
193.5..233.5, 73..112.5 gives 0.74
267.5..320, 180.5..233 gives 1.60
